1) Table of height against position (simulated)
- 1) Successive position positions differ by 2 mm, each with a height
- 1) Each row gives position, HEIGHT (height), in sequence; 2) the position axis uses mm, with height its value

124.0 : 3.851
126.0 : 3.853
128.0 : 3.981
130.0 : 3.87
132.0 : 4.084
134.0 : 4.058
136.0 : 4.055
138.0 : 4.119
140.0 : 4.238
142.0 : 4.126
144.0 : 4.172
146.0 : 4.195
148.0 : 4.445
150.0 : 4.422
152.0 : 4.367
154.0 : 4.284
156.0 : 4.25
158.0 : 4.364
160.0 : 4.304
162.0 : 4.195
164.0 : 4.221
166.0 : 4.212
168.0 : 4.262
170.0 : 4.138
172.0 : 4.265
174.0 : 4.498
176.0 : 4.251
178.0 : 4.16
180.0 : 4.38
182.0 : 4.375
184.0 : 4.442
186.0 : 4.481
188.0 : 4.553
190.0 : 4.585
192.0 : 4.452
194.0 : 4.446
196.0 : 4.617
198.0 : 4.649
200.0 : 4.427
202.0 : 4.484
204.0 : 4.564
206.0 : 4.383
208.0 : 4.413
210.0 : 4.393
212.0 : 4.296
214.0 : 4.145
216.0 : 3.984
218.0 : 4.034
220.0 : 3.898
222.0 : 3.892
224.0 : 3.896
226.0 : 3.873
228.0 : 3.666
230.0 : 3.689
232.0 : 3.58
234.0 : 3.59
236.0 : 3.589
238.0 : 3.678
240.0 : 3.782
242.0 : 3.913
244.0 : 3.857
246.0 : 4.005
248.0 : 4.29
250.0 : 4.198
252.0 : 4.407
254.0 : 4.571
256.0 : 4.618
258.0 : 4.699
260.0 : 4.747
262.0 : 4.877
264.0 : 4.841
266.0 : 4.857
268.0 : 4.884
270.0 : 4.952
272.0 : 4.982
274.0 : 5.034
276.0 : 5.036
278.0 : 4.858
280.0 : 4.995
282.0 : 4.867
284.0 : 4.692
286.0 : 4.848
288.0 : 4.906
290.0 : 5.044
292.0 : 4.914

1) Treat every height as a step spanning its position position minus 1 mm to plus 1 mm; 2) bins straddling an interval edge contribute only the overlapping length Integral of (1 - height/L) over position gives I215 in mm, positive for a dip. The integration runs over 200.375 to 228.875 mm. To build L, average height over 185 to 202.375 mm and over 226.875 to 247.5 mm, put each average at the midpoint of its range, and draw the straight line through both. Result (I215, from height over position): 0.1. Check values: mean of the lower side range 4.52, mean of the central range 4.15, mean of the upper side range 3.75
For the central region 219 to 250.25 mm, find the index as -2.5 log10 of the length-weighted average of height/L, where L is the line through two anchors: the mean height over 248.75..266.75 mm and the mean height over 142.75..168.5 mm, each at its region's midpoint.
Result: 0.19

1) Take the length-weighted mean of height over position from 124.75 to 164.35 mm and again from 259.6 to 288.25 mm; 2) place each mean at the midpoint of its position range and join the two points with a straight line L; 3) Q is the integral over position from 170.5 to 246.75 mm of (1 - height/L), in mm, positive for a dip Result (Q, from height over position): 6.0 mm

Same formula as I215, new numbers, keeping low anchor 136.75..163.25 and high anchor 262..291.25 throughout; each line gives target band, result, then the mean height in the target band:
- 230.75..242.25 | 2.5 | 3.67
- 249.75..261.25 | 0.6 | 4.57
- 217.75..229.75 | 2.0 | 3.85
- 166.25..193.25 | 0.3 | 4.37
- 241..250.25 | 1.4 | 4.04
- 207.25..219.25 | 1.0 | 4.2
